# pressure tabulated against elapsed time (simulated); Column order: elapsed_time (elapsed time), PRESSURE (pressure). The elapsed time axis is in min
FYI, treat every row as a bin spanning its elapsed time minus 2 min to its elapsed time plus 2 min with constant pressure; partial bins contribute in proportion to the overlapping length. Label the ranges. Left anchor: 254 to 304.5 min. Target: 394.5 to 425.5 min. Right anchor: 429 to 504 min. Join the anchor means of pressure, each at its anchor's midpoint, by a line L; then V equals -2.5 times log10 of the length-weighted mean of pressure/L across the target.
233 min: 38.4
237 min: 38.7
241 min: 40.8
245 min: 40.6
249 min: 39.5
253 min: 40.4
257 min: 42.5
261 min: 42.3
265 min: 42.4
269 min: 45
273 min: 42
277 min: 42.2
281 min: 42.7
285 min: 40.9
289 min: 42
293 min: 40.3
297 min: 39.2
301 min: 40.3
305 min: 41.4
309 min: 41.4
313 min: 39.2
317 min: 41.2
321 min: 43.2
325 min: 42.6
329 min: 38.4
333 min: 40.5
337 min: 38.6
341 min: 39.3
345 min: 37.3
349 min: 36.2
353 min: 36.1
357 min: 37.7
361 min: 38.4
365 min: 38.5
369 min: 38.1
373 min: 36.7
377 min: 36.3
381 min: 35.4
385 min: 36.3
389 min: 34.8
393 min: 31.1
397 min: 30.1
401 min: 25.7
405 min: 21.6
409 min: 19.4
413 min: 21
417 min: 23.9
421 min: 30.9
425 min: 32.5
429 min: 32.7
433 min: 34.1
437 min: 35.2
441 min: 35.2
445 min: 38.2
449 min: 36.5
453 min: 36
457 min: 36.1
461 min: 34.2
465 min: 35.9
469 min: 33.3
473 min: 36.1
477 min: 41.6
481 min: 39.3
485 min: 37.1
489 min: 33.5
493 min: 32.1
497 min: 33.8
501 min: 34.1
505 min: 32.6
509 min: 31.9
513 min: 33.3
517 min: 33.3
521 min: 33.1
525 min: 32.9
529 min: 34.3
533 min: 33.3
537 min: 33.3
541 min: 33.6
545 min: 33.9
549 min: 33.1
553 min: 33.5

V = 0.42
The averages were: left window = 41.8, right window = 35.6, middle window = 25.4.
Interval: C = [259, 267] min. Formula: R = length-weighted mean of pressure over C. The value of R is 42.3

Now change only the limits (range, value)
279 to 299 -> 41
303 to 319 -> 40.8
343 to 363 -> 37.1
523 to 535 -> 33.5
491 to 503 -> 33.3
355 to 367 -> 38.2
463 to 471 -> 34.6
